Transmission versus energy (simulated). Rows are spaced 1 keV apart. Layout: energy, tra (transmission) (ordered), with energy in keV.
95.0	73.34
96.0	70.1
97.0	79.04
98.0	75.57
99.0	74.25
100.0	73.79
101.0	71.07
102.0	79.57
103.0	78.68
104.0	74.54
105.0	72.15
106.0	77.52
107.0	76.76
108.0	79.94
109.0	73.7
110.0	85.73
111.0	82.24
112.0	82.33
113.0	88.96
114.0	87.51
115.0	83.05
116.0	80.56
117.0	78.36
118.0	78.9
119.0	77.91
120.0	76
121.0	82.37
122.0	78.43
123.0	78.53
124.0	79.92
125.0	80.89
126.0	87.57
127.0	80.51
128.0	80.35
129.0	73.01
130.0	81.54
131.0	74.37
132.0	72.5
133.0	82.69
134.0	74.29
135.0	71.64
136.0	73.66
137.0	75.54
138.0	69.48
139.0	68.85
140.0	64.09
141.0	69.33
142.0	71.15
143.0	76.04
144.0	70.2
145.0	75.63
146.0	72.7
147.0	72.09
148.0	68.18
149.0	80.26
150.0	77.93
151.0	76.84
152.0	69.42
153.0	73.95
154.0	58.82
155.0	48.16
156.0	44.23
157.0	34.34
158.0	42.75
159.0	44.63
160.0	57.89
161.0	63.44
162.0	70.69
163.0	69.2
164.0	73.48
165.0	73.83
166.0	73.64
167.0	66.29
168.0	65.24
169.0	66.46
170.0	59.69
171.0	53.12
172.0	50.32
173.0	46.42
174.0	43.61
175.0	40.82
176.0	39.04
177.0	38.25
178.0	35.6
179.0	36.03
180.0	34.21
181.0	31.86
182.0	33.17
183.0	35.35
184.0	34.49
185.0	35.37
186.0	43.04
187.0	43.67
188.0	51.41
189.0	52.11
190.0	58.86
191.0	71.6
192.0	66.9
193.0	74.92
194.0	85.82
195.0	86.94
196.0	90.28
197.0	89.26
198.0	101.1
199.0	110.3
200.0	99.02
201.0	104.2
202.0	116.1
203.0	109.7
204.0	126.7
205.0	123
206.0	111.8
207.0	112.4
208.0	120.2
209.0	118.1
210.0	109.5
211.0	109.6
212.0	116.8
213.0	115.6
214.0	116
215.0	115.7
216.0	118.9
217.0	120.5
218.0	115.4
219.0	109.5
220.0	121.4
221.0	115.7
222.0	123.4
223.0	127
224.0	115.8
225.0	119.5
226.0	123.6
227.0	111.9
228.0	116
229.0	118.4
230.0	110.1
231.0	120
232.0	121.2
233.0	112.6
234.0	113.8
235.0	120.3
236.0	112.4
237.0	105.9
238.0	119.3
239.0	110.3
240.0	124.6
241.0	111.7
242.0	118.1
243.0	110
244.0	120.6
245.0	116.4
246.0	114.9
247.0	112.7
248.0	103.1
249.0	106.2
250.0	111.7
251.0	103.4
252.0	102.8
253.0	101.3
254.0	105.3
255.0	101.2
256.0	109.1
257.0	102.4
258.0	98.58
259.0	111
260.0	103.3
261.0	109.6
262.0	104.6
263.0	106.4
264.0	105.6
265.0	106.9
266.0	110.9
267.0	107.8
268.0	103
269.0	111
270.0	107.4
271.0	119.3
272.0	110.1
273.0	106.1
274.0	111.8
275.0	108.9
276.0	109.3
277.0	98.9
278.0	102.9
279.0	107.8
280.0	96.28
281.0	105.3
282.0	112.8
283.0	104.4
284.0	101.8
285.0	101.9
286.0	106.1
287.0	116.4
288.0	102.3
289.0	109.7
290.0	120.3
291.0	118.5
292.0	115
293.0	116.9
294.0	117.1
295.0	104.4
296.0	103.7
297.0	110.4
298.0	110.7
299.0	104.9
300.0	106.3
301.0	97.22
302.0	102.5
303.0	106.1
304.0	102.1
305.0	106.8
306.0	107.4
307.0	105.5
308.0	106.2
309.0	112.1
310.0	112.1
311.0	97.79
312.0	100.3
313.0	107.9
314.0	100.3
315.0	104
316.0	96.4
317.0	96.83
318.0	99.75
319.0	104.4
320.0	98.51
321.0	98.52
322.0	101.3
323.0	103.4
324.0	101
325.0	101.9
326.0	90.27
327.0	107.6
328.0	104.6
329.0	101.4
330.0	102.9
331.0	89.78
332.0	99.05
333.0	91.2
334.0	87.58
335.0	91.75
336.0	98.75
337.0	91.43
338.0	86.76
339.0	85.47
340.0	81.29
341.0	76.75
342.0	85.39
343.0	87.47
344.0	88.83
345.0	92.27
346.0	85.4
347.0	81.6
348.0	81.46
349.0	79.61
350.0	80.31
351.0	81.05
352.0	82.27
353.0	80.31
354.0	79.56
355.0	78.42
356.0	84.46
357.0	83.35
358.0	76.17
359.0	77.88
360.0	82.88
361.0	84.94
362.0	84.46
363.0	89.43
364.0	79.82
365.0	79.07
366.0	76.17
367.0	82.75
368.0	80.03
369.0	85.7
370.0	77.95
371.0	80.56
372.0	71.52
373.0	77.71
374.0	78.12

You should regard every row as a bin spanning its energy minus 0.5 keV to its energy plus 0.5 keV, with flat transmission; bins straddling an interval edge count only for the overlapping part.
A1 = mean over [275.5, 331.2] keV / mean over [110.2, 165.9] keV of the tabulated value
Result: 1.45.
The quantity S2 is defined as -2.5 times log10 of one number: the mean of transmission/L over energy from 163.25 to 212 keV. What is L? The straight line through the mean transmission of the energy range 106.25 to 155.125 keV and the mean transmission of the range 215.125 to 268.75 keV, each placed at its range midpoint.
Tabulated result 0.30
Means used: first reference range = 76.2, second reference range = 112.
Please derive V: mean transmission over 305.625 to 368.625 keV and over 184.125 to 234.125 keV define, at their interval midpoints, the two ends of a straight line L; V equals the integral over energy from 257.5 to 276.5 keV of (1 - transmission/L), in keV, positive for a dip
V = -2.1 keV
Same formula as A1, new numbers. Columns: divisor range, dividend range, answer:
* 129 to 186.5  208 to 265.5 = 1.88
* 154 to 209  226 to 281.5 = 1.64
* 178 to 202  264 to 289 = 1.66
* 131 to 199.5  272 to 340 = 1.66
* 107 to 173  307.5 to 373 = 1.26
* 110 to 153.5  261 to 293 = 1.41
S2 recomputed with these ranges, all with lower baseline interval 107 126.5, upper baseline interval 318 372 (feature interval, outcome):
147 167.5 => 0.28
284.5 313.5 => -0.24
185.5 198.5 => 0.18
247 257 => -0.23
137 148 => 0.15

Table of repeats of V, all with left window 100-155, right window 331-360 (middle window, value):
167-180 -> 5.0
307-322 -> -3.4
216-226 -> -4.9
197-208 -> -4.4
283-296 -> -4.4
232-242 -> -4.3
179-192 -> 5.7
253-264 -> -3.2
